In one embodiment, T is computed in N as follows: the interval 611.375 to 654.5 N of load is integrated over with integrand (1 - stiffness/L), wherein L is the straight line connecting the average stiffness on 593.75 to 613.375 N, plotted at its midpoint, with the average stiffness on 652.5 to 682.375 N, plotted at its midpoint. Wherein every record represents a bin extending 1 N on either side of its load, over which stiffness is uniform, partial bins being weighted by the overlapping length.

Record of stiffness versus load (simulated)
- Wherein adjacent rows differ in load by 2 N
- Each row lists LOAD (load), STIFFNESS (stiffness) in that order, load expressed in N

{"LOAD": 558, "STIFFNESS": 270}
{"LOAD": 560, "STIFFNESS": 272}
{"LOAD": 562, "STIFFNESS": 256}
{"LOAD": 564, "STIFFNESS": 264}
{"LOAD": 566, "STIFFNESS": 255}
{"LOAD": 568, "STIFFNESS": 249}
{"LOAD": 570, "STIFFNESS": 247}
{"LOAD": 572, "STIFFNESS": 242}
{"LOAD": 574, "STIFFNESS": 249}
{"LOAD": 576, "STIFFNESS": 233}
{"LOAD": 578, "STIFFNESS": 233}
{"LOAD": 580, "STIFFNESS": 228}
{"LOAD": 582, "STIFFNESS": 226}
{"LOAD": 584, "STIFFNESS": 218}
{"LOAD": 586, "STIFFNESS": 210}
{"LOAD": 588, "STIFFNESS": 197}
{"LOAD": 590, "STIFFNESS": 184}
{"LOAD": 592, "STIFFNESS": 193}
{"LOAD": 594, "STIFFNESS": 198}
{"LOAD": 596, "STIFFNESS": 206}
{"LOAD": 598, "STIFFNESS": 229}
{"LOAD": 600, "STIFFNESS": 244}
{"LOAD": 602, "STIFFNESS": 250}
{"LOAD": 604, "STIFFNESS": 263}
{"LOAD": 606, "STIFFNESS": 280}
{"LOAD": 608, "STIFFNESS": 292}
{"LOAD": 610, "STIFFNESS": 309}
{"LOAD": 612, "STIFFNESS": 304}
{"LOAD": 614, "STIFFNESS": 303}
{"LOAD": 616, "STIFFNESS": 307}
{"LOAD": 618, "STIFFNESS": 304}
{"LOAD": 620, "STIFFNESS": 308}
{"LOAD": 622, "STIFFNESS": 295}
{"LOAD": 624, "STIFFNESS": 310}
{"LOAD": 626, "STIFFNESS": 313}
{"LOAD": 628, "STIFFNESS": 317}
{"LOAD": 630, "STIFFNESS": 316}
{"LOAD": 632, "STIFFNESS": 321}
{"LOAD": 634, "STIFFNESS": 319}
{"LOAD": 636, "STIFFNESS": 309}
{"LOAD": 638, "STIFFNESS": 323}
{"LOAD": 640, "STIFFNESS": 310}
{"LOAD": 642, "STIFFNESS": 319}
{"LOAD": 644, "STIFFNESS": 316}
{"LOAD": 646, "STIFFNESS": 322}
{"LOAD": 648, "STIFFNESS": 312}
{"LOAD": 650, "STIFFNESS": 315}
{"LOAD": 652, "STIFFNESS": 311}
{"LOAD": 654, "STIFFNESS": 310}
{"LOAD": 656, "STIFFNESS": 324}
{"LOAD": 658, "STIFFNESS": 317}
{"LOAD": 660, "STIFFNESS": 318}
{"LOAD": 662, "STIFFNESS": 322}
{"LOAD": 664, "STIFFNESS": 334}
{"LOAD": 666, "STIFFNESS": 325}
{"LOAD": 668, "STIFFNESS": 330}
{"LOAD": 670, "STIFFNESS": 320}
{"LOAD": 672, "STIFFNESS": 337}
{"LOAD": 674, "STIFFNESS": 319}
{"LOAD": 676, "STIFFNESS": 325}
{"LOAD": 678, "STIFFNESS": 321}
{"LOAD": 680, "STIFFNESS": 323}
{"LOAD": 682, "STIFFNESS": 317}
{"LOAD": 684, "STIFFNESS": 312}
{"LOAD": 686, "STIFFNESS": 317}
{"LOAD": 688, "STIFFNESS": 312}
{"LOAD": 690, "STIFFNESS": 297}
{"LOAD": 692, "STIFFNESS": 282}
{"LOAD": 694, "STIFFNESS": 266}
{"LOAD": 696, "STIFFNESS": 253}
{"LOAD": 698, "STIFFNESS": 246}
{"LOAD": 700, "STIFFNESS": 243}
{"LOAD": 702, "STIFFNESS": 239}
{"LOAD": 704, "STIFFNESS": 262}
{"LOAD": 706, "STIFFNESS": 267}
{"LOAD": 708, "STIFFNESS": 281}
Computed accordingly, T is -3.47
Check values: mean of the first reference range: 261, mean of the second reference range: 323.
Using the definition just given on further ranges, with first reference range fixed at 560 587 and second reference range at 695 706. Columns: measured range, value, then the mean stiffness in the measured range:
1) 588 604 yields 1.7 N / 217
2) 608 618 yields -2.5 N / 304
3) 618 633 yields -4.1 N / 311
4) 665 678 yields -4.1 N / 326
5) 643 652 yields -2.5 N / 316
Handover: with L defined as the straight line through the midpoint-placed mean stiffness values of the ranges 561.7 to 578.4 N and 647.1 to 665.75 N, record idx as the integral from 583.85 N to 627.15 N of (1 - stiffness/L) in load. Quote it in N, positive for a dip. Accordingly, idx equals 2.7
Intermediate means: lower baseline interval 248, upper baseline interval 318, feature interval 261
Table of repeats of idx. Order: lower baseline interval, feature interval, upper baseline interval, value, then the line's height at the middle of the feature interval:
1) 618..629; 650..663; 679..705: -0.9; 296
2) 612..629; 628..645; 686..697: -0.8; 302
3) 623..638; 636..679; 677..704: -2.6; 302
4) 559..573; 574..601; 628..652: 5.5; 273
